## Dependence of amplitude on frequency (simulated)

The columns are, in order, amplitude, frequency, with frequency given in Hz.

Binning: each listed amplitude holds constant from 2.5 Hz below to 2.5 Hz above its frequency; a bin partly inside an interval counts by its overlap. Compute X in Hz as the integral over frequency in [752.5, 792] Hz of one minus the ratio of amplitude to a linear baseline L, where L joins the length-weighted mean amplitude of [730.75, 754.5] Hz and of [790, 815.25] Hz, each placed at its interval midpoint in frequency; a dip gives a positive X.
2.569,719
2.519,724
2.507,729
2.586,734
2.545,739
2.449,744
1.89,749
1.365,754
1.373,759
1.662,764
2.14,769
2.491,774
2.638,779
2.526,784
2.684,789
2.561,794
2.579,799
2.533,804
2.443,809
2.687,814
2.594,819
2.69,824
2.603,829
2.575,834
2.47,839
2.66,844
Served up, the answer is 4.6 Hz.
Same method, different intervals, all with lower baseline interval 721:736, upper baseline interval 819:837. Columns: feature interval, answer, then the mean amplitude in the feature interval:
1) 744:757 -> 3.96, 1.78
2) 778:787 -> 0.00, 2.58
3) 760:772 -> 3.31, 1.86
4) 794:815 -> 0.36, 2.55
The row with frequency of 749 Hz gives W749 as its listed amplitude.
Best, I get 1.89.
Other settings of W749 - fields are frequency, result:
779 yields 2.638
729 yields 2.507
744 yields 2.449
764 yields 1.662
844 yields 2.66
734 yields 2.586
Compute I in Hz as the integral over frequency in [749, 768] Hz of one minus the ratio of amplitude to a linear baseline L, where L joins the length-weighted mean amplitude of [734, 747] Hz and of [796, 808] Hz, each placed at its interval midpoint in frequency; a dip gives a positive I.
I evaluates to 7.05 Hz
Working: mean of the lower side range 2.49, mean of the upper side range 2.54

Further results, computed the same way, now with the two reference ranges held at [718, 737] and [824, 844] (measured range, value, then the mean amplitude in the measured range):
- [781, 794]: -0.17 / 2.6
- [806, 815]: 0.10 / 2.54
